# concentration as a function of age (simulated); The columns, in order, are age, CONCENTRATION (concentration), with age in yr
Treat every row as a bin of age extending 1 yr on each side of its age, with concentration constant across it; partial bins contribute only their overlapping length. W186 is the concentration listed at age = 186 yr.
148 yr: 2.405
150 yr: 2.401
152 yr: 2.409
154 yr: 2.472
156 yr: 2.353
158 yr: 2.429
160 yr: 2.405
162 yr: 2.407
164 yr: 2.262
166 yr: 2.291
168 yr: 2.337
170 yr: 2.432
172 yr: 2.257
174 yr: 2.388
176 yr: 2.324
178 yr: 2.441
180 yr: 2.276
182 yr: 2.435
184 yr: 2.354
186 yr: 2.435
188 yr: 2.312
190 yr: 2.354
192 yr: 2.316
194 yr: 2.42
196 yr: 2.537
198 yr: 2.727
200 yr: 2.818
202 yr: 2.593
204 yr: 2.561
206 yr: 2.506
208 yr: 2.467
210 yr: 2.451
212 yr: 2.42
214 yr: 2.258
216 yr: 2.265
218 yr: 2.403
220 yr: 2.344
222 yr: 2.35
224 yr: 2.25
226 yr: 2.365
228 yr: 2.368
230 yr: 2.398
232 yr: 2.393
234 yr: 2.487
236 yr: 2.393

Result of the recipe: 2.435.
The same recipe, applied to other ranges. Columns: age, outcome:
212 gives 2.42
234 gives 2.487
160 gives 2.405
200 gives 2.818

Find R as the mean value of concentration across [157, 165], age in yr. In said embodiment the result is 2.38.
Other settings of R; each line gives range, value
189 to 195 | 2.36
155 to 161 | 2.4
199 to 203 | 2.71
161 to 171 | 2.35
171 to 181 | 2.34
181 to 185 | 2.39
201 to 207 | 2.55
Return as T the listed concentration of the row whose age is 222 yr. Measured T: 2.35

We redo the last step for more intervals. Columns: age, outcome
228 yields 2.368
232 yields 2.393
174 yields 2.388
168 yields 2.337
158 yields 2.429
